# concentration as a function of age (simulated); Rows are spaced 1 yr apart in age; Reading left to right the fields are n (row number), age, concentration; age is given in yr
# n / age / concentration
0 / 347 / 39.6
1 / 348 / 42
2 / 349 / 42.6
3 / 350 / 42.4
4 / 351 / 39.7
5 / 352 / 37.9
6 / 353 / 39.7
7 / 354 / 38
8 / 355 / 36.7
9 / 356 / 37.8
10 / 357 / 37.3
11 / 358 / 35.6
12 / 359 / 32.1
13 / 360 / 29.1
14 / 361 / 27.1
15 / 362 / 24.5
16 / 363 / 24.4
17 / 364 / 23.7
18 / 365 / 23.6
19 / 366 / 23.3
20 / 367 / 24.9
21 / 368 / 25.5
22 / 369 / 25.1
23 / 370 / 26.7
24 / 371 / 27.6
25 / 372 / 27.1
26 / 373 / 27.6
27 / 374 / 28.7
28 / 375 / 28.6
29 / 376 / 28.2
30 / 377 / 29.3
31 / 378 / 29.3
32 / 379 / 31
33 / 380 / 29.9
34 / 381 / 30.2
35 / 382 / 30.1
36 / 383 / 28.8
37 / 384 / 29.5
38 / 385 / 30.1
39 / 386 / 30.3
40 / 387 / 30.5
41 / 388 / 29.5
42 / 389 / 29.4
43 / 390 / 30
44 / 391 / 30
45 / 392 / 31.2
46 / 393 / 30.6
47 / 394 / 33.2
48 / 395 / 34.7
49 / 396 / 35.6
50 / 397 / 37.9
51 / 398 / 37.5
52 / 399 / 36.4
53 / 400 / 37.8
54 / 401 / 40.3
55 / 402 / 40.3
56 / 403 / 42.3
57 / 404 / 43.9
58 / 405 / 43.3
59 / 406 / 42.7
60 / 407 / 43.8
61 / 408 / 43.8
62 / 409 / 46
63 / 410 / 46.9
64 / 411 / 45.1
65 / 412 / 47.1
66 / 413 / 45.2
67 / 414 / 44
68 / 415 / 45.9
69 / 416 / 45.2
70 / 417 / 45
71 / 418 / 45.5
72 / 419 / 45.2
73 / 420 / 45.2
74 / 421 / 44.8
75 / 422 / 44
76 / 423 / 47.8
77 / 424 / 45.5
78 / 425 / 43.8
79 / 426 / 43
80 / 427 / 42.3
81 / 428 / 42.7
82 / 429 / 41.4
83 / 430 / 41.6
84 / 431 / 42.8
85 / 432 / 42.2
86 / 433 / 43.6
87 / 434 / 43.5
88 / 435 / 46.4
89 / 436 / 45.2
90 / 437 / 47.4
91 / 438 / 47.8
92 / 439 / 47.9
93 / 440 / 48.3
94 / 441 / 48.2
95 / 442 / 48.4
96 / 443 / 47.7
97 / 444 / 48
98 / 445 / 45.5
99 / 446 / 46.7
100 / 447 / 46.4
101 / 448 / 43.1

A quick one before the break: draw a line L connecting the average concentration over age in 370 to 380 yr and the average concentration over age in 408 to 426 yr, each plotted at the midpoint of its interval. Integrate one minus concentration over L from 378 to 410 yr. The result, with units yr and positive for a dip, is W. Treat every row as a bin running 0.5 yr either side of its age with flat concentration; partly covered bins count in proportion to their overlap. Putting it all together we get 0.92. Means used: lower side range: 28.6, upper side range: 45.3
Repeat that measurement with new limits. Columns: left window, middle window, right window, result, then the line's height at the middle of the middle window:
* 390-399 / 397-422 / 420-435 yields -3.3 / 38.3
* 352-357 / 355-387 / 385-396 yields 5.5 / 34.8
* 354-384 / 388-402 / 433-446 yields 0.5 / 35.5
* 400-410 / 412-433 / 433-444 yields 0.4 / 45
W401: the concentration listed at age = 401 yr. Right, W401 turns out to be 40.3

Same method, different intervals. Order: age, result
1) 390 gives 30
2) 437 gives 47.4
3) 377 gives 29.3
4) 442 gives 48.4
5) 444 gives 48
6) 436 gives 45.2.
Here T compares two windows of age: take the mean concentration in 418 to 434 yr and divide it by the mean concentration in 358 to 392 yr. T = 1.6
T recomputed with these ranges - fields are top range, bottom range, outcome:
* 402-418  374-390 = 1.50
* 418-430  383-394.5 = 1.45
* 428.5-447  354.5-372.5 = 1.61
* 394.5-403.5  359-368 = 1.49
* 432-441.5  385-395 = 1.51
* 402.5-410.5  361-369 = 1.80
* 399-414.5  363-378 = 1.64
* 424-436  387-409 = 1.17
